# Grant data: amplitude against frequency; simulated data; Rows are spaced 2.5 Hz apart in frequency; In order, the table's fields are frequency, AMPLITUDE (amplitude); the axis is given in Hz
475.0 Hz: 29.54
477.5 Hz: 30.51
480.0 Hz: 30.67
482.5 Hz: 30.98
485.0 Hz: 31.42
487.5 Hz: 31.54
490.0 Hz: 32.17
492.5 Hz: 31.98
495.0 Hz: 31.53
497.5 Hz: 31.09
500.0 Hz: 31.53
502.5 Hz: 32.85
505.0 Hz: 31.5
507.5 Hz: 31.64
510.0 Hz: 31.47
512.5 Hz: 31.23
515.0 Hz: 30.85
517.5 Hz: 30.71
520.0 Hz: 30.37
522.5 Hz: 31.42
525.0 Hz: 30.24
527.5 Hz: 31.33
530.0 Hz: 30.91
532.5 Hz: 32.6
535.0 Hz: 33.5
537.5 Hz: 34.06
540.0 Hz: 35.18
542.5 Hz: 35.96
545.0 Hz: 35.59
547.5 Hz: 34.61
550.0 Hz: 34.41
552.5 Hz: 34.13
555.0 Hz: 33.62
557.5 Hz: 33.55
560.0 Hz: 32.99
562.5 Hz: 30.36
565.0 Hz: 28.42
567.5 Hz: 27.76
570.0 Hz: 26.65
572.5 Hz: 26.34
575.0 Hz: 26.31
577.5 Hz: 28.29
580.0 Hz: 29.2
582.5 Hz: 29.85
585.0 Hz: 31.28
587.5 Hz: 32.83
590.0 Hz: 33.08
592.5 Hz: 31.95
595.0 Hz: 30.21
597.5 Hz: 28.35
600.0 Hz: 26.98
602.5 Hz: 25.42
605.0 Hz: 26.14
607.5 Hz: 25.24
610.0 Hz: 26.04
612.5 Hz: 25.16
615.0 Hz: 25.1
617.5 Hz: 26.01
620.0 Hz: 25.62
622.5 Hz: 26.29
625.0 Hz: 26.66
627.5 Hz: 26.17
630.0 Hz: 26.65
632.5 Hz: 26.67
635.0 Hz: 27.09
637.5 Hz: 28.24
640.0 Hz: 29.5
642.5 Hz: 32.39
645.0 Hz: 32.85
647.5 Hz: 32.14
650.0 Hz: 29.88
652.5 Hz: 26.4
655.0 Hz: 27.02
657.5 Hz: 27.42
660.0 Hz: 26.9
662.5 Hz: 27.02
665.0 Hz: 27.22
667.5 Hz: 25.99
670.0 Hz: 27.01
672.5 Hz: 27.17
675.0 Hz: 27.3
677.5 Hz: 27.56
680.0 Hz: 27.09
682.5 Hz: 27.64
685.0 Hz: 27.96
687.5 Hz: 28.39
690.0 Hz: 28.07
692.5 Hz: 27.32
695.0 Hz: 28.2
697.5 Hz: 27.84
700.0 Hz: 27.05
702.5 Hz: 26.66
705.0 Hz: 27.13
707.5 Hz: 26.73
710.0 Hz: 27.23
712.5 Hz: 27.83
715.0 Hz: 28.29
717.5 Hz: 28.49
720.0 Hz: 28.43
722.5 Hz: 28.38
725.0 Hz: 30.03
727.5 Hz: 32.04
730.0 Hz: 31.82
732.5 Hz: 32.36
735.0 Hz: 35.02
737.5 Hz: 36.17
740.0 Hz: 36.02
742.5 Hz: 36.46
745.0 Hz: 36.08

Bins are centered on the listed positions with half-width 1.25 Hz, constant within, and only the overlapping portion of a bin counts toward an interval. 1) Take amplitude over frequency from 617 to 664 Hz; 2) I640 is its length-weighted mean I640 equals 28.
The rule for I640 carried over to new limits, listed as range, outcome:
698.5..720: 27.5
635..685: 28.2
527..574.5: 32.1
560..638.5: 27.8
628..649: 29.3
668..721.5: 27.6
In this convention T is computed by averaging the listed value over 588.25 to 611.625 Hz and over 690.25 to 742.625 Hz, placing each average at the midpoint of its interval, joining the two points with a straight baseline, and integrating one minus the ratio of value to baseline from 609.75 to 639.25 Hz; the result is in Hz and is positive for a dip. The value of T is 2.2 Hz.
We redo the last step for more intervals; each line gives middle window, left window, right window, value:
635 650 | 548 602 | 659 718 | -1.1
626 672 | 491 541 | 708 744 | 4.9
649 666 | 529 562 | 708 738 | 2.3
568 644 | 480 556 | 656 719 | 4.8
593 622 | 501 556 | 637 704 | 3.4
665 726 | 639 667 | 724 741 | 7.1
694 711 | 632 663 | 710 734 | 1.3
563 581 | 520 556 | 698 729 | 2.6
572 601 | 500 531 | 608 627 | -2.3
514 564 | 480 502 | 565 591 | -4.4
